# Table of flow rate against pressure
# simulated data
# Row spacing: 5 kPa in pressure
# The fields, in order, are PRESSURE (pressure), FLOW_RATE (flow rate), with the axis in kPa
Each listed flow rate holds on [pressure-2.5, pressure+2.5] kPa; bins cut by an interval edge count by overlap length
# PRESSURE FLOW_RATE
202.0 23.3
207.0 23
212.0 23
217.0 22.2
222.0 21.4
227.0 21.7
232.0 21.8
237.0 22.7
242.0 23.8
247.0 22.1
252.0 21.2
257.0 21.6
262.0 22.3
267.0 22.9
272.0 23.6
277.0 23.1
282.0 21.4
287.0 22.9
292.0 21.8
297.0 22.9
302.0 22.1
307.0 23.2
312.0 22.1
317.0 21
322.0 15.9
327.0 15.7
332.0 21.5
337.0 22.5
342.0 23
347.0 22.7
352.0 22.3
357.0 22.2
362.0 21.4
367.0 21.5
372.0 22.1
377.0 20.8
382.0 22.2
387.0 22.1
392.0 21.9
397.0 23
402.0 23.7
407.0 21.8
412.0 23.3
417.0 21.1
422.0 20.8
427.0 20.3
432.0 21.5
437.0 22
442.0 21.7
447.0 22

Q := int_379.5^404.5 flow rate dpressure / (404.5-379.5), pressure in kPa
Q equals 22.6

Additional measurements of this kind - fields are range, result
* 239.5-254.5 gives 22.4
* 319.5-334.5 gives 17.7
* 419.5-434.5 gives 20.9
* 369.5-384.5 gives 21.7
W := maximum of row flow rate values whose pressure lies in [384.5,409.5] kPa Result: 23.7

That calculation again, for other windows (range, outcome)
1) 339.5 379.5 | 23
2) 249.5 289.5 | 23.6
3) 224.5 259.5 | 23.8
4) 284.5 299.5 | 22.9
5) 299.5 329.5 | 23.2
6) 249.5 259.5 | 21.6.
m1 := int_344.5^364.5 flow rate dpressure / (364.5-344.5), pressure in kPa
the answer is 22.1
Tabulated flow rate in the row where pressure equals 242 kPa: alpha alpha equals 23.8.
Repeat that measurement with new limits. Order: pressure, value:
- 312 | 22.1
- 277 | 23.1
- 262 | 22.3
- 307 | 23.2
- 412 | 23.3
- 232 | 21.8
